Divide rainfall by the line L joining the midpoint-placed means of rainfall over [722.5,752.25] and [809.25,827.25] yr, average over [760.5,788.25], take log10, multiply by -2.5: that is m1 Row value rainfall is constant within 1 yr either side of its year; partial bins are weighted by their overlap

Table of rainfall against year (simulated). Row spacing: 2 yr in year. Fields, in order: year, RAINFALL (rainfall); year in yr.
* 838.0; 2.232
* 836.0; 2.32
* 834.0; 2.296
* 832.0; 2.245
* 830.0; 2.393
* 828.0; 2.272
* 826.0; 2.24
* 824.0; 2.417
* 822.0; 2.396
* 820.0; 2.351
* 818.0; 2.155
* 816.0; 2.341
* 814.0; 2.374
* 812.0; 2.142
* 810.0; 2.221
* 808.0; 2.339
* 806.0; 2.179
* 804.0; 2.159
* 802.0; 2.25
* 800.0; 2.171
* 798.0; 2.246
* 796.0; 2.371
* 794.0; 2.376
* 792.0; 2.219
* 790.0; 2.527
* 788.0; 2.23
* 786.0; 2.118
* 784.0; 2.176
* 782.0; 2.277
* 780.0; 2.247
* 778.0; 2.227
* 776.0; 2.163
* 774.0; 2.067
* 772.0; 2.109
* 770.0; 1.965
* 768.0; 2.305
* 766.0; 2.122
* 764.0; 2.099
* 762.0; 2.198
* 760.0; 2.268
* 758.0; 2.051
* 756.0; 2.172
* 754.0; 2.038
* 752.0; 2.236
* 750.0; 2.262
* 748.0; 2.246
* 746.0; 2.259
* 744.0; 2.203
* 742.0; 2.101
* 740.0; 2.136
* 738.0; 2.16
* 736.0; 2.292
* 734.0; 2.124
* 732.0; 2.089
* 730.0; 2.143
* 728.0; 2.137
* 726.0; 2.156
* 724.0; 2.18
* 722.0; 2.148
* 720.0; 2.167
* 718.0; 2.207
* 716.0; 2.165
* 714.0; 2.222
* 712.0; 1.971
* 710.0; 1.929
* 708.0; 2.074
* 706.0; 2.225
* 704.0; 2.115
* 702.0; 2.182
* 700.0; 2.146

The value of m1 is 0.03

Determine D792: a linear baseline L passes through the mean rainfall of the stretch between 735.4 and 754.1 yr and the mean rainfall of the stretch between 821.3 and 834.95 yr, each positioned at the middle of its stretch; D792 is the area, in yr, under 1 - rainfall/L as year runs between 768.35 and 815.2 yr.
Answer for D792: 0.87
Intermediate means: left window 2.2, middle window 2.23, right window 2.32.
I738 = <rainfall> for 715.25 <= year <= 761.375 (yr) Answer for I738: 2.17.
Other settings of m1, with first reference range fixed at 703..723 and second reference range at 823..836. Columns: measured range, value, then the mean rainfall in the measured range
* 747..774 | 0.022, 2.16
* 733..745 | -0.002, 2.17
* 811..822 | 0.003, 2.28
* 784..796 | -0.021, 2.29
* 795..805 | 0.012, 2.24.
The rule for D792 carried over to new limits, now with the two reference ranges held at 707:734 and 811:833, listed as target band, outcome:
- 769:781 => 0.5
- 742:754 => -0.2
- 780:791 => -0.1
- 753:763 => 0.2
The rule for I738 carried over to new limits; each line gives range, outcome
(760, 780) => 2.15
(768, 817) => 2.23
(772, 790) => 2.2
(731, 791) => 2.18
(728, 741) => 2.16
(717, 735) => 2.15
